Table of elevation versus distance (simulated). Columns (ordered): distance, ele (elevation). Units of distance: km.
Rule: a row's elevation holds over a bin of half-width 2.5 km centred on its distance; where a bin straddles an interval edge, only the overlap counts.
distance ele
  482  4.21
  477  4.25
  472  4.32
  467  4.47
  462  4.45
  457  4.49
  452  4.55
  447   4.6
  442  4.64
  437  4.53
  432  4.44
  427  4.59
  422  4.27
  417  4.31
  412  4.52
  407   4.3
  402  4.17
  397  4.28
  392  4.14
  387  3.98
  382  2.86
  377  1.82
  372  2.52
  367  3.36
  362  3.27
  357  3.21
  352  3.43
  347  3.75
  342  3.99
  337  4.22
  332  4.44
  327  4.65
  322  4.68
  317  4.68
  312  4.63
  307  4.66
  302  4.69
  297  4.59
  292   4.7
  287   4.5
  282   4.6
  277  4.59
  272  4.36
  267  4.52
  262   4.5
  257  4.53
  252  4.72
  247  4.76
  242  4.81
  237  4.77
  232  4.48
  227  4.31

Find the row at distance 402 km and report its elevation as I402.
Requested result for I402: 4.17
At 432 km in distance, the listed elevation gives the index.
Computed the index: 4.44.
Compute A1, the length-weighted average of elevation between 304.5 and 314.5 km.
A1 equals 4.65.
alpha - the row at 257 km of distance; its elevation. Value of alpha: 4.53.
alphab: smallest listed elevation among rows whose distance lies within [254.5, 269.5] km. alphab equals 4.5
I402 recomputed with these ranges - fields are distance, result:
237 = 4.77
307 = 4.66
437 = 4.53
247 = 4.76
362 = 3.27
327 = 4.65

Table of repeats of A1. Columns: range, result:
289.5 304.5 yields 4.66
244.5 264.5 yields 4.63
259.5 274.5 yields 4.46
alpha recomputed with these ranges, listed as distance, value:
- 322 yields 4.68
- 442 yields 4.64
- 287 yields 4.5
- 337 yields 4.22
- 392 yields 4.14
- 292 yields 4.7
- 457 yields 4.49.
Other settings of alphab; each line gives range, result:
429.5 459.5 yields 4.44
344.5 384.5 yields 1.82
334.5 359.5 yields 3.21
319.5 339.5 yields 4.22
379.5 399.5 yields 2.86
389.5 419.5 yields 4.14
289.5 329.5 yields 4.59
